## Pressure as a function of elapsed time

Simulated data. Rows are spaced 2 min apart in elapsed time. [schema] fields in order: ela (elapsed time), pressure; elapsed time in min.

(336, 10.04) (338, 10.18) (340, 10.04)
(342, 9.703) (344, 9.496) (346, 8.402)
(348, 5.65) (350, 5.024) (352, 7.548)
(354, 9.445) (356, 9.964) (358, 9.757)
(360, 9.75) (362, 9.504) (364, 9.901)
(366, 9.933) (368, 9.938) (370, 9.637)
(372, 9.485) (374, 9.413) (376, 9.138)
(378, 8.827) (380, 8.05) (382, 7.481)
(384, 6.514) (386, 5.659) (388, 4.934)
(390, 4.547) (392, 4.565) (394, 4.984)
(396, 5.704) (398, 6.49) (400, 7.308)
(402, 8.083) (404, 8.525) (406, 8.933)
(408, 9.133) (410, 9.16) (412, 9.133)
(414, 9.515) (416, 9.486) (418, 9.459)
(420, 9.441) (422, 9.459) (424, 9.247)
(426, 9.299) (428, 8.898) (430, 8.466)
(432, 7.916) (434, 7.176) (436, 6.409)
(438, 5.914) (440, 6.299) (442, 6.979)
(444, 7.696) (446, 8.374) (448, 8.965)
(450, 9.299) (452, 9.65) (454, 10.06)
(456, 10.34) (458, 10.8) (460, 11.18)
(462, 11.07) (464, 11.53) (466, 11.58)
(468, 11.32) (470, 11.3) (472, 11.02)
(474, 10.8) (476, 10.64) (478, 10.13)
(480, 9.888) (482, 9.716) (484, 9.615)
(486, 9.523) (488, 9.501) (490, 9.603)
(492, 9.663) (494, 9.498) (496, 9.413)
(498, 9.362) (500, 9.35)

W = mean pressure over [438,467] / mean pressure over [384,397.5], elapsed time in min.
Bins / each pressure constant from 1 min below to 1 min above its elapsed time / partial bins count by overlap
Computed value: 1.81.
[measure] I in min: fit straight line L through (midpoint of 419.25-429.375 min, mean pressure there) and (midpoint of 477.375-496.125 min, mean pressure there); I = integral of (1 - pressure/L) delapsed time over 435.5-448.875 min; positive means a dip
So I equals 3.0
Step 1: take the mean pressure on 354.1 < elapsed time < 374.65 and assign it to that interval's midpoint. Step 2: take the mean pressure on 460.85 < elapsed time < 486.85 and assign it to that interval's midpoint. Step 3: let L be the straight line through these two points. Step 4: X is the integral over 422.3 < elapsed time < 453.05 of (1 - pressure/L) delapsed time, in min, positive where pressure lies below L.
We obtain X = 6.7 min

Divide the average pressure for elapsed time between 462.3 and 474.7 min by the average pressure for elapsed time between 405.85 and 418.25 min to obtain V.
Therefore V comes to 1.2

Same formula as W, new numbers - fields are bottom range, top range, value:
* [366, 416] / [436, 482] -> 1.24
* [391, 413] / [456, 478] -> 1.48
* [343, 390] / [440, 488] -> 1.20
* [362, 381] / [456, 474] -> 1.19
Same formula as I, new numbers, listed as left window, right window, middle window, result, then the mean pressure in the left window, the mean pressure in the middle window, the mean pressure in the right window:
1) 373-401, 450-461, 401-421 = -2.8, 6.69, 9.09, 10.3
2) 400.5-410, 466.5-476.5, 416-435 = 1.0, 8.65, 8.85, 11.1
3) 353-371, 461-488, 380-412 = 9.9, 9.76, 6.91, 10.6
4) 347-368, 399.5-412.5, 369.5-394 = 4.1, 8.71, 7.21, 8.64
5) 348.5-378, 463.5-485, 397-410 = 2.0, 9.1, 8.16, 10.7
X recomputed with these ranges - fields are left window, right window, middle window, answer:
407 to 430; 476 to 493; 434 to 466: 1.73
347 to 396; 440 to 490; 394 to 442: 4.03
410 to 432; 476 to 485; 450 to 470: -2.30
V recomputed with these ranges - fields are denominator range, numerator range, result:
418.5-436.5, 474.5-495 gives 1.14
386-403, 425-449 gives 1.32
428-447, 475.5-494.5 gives 1.33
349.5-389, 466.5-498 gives 1.18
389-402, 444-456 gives 1.59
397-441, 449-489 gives 1.25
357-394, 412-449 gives 1.03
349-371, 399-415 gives 0.96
